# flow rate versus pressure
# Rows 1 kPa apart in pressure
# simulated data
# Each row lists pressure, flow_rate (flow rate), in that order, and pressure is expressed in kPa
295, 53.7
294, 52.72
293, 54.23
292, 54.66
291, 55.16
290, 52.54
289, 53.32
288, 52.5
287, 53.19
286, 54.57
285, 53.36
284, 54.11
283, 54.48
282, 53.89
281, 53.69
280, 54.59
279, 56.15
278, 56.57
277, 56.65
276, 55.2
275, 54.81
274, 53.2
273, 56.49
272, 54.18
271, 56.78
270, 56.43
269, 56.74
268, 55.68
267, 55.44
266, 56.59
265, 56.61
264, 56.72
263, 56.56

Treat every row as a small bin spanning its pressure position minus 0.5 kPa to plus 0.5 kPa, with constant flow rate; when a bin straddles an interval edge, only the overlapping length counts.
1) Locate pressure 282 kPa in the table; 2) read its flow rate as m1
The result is 53.89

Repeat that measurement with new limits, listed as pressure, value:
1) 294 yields 52.72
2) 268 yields 55.68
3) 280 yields 54.59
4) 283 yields 54.48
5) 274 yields 53.2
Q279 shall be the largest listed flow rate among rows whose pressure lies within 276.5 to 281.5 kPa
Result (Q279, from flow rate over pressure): 56.65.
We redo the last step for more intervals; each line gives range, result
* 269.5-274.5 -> 56.78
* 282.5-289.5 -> 54.57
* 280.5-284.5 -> 54.48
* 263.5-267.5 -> 56.72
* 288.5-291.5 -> 55.16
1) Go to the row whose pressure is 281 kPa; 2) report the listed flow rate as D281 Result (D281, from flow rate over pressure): 53.69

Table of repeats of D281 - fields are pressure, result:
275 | 54.81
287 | 53.19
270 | 56.43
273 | 56.49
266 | 56.59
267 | 55.44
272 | 54.18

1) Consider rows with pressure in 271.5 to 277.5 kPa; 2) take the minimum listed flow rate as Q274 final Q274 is 53.2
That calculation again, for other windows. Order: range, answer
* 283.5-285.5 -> 53.36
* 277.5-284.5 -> 53.69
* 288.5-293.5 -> 52.54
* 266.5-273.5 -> 54.18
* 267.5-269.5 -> 55.68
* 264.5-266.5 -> 56.59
